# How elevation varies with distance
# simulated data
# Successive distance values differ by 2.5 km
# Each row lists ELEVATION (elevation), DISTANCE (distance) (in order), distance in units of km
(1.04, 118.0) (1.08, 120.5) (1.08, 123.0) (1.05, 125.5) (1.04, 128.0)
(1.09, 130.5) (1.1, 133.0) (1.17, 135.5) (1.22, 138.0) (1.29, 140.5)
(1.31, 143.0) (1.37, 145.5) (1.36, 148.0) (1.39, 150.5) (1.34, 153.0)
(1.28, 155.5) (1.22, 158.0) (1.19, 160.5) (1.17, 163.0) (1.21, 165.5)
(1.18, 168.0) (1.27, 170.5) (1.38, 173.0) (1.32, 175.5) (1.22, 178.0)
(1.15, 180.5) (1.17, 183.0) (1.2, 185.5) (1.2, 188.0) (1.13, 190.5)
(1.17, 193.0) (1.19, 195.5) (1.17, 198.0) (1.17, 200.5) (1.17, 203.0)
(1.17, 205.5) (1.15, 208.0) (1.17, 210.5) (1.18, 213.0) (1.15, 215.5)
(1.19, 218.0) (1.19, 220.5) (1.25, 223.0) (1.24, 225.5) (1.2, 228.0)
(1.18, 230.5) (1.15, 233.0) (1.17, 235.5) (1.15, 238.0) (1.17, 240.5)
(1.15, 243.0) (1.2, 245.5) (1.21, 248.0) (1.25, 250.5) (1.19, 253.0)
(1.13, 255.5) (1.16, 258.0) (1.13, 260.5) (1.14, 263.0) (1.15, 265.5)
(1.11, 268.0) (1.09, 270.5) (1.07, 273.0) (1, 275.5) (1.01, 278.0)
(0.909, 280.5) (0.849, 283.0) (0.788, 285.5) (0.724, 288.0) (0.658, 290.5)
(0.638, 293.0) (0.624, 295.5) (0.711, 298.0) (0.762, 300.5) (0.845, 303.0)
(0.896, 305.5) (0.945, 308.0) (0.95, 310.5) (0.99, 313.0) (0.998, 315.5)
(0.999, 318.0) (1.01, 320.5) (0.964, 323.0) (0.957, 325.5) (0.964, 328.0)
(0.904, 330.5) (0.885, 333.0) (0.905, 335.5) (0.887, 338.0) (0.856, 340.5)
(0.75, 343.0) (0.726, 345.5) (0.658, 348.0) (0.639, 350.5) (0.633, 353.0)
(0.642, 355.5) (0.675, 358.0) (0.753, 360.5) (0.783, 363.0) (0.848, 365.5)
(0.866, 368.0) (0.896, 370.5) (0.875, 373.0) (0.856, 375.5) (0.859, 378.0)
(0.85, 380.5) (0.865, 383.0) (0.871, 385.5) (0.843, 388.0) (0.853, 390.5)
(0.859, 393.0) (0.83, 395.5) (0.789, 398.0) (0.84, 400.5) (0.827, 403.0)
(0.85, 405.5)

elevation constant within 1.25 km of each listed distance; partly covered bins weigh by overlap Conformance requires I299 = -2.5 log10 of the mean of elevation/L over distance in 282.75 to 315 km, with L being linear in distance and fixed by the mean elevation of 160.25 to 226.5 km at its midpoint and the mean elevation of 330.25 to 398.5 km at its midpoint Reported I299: 0.19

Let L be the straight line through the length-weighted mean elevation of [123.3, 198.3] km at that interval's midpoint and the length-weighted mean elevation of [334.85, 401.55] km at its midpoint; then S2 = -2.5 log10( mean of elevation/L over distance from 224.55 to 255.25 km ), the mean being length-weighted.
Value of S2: -0.12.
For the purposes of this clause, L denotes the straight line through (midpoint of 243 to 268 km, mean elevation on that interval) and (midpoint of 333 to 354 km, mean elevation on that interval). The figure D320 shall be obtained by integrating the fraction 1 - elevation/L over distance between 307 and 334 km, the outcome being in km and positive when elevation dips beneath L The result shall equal -2.8 km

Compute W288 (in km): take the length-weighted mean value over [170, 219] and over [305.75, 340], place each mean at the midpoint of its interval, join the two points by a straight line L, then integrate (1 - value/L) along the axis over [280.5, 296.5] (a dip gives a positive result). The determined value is 4.48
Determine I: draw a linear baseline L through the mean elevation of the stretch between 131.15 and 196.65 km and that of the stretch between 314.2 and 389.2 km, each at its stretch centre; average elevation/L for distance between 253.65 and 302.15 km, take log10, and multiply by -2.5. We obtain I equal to 0.08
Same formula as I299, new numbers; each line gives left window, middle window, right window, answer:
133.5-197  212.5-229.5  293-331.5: -0.086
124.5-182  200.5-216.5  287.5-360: -0.064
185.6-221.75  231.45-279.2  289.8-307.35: -0.212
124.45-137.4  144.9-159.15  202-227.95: -0.183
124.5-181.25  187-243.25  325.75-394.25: -0.067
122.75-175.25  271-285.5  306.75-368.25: 0.011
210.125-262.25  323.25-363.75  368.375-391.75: 0.192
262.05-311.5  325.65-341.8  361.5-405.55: -0.041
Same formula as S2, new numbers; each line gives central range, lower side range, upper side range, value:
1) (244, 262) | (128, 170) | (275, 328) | -0.20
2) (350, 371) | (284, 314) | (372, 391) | 0.13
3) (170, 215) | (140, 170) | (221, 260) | 0.04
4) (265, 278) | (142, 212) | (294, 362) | -0.10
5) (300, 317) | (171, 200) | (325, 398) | 0.02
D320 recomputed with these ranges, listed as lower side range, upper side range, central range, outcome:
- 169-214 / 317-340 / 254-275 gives -1.2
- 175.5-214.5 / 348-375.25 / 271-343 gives 0.9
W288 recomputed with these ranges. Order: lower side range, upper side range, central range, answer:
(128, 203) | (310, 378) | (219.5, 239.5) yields -1.9 km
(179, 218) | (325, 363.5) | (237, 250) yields -1.6 km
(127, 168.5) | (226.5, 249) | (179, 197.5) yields 0.5 km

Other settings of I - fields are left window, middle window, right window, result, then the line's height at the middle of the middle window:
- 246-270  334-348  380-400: 0.19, 0.963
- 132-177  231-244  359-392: -0.05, 1.11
